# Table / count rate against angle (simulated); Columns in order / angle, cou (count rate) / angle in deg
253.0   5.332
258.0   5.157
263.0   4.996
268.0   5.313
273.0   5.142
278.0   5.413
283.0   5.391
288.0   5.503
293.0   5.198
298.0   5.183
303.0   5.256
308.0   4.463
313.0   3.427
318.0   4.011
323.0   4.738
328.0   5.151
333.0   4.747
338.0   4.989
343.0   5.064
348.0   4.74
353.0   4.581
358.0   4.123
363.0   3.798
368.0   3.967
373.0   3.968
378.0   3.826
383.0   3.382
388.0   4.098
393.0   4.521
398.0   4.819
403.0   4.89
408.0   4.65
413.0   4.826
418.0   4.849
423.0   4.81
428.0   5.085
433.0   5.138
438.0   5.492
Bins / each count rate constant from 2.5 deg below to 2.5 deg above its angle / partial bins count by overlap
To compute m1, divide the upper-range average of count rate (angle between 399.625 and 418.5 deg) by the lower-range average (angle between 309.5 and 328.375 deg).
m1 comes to 1.13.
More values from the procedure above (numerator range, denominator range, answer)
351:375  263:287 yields 0.77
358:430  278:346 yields 0.90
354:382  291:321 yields 0.86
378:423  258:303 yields 0.85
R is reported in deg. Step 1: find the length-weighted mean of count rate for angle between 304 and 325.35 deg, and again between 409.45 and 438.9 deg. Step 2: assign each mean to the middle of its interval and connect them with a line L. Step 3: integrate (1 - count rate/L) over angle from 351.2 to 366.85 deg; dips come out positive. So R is 1.41 deg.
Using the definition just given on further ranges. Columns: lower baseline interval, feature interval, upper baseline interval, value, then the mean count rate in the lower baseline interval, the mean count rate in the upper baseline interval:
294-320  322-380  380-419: 0.37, 4.52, 4.48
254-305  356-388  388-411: 6.23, 5.26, 4.65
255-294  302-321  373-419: 2.96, 5.27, 4.39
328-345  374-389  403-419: 3.40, 4.96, 4.79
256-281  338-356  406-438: 0.96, 5.21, 4.94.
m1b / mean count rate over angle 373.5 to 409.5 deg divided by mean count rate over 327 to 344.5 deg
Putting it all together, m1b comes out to 0.9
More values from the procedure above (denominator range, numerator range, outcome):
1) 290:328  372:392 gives 0.83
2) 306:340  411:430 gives 1.09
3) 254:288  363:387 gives 0.72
